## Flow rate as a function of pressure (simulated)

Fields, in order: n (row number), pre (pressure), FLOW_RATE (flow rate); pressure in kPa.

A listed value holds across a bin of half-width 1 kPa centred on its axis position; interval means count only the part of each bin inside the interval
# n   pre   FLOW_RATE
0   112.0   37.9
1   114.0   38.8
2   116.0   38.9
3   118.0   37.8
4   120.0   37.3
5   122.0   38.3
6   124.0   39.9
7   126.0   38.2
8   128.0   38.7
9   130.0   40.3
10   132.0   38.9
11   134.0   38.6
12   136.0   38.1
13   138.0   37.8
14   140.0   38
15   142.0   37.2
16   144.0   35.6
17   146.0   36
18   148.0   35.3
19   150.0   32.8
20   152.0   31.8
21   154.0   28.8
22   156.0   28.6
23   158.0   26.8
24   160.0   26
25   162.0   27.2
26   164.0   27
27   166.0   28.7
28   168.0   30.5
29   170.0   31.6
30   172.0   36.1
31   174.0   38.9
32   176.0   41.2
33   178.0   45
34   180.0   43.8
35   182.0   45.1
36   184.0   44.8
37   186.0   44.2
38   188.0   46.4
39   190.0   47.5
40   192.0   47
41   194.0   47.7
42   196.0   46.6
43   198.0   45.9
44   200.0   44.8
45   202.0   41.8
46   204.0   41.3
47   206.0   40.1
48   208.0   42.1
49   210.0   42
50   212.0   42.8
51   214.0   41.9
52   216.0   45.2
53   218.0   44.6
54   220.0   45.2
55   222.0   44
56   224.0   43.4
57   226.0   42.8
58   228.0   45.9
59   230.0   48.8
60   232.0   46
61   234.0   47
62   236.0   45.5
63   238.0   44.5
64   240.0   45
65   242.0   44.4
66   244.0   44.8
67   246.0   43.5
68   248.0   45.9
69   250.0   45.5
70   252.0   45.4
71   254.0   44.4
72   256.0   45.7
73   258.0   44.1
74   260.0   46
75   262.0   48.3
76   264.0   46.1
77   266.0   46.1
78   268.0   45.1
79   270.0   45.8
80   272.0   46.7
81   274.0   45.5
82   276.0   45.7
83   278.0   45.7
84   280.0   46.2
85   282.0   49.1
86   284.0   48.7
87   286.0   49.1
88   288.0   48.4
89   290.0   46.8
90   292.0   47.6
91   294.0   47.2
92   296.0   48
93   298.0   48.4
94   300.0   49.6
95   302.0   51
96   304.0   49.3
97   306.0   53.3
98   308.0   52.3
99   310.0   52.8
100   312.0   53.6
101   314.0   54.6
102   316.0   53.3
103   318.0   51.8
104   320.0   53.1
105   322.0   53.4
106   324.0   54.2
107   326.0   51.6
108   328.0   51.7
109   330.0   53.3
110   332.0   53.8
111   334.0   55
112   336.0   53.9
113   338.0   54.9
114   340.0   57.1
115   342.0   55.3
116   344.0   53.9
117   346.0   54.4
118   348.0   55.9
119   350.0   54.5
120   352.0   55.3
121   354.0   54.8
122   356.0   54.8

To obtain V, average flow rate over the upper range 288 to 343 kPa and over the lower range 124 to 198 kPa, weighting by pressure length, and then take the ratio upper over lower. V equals 1.4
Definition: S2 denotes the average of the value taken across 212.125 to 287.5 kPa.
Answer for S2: 45.6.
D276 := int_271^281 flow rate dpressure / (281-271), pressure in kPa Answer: 46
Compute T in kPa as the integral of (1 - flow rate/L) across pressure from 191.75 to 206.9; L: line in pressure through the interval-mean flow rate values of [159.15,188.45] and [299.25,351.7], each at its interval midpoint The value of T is -1.8 kPa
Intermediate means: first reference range 37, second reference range 53.4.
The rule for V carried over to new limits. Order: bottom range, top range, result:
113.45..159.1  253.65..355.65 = 1.40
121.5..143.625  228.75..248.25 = 1.18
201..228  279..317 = 1.16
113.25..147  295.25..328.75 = 1.36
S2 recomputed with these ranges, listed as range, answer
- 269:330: 49.9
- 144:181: 33.2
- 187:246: 44.6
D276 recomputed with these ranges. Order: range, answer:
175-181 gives 43.3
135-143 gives 37.8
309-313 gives 53.2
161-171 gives 29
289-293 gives 47.2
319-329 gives 52.8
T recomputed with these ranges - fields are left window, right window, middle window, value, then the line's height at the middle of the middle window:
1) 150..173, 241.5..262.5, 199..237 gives -4.5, 39.3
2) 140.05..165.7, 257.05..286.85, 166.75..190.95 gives -4.5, 34.6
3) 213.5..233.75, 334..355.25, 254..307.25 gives 2.4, 49.7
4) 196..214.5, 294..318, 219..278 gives 1.2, 46.4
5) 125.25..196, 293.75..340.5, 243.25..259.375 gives 0.4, 46.1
